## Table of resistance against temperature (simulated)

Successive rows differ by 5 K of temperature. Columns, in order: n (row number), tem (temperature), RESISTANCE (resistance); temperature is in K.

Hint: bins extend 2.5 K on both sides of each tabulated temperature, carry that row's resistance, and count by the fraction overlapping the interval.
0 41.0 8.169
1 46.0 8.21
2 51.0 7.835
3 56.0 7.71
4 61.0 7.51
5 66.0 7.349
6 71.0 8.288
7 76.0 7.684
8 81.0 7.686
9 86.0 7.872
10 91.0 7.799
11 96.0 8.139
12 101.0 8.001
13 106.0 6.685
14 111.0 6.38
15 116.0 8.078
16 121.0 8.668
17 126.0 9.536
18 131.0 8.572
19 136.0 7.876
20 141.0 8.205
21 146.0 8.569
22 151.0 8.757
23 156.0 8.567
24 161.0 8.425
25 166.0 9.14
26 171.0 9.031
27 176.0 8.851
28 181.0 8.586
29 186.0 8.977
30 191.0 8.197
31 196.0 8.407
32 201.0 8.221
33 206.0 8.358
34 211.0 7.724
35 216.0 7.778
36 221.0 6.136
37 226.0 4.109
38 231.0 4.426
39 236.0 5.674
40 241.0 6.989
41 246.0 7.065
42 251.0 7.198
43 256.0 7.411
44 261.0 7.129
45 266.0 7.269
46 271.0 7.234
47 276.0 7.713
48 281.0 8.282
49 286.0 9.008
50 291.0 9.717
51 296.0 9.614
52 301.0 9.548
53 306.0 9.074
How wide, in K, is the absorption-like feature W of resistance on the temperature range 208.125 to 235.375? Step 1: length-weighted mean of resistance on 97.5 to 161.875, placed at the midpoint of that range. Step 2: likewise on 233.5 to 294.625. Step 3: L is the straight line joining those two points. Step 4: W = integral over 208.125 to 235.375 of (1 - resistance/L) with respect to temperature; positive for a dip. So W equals 6.1 K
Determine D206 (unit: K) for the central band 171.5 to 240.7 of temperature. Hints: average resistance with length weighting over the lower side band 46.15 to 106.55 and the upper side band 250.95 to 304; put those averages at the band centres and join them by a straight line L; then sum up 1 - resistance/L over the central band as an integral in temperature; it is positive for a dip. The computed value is 5.90 K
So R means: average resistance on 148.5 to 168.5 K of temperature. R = 8.72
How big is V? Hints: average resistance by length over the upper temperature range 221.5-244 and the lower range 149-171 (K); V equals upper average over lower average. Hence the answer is 0.6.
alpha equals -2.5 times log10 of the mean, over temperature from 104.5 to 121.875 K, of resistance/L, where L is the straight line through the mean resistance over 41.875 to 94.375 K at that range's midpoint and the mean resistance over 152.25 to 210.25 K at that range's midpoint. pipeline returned 0.10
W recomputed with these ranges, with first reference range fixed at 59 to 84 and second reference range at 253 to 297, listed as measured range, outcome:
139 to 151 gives -1.0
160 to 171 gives -1.4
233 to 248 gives 2.9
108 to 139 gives -1.4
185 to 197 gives -0.8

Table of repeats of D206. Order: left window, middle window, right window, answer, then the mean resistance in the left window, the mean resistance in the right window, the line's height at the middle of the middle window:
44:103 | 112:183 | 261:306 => -4.5 K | 7.84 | 8.5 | 8.07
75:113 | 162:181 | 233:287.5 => -3.8 K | 7.54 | 7.3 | 7.43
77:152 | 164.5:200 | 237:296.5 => -3.5 K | 8.03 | 7.77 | 7.92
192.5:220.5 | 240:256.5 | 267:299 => 2.3 K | 7.96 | 8.55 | 8.28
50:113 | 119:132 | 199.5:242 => -3.0 K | 7.62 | 6.55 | 7.28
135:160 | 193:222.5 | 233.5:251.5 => -2.0 K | 8.43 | 6.68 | 7.32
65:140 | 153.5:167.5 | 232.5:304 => -1.4 K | 7.92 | 7.81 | 7.88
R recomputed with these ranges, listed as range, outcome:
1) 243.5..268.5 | 7.21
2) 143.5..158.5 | 8.63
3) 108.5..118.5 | 7.23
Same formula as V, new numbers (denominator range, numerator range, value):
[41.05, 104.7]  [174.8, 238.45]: 0.93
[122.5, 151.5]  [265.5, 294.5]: 0.97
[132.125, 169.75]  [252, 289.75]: 0.91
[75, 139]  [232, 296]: 0.95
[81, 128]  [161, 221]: 1.06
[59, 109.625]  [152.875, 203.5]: 1.13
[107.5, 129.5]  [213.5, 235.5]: 0.69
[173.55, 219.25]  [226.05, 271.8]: 0.79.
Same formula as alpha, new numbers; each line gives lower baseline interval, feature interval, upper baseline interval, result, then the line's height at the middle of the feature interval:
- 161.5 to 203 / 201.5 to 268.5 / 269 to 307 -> 0.277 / 8.73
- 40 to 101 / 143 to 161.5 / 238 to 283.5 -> -0.127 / 7.64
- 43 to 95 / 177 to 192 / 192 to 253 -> -0.214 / 7.1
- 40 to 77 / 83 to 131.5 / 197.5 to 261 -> -0.057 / 7.54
